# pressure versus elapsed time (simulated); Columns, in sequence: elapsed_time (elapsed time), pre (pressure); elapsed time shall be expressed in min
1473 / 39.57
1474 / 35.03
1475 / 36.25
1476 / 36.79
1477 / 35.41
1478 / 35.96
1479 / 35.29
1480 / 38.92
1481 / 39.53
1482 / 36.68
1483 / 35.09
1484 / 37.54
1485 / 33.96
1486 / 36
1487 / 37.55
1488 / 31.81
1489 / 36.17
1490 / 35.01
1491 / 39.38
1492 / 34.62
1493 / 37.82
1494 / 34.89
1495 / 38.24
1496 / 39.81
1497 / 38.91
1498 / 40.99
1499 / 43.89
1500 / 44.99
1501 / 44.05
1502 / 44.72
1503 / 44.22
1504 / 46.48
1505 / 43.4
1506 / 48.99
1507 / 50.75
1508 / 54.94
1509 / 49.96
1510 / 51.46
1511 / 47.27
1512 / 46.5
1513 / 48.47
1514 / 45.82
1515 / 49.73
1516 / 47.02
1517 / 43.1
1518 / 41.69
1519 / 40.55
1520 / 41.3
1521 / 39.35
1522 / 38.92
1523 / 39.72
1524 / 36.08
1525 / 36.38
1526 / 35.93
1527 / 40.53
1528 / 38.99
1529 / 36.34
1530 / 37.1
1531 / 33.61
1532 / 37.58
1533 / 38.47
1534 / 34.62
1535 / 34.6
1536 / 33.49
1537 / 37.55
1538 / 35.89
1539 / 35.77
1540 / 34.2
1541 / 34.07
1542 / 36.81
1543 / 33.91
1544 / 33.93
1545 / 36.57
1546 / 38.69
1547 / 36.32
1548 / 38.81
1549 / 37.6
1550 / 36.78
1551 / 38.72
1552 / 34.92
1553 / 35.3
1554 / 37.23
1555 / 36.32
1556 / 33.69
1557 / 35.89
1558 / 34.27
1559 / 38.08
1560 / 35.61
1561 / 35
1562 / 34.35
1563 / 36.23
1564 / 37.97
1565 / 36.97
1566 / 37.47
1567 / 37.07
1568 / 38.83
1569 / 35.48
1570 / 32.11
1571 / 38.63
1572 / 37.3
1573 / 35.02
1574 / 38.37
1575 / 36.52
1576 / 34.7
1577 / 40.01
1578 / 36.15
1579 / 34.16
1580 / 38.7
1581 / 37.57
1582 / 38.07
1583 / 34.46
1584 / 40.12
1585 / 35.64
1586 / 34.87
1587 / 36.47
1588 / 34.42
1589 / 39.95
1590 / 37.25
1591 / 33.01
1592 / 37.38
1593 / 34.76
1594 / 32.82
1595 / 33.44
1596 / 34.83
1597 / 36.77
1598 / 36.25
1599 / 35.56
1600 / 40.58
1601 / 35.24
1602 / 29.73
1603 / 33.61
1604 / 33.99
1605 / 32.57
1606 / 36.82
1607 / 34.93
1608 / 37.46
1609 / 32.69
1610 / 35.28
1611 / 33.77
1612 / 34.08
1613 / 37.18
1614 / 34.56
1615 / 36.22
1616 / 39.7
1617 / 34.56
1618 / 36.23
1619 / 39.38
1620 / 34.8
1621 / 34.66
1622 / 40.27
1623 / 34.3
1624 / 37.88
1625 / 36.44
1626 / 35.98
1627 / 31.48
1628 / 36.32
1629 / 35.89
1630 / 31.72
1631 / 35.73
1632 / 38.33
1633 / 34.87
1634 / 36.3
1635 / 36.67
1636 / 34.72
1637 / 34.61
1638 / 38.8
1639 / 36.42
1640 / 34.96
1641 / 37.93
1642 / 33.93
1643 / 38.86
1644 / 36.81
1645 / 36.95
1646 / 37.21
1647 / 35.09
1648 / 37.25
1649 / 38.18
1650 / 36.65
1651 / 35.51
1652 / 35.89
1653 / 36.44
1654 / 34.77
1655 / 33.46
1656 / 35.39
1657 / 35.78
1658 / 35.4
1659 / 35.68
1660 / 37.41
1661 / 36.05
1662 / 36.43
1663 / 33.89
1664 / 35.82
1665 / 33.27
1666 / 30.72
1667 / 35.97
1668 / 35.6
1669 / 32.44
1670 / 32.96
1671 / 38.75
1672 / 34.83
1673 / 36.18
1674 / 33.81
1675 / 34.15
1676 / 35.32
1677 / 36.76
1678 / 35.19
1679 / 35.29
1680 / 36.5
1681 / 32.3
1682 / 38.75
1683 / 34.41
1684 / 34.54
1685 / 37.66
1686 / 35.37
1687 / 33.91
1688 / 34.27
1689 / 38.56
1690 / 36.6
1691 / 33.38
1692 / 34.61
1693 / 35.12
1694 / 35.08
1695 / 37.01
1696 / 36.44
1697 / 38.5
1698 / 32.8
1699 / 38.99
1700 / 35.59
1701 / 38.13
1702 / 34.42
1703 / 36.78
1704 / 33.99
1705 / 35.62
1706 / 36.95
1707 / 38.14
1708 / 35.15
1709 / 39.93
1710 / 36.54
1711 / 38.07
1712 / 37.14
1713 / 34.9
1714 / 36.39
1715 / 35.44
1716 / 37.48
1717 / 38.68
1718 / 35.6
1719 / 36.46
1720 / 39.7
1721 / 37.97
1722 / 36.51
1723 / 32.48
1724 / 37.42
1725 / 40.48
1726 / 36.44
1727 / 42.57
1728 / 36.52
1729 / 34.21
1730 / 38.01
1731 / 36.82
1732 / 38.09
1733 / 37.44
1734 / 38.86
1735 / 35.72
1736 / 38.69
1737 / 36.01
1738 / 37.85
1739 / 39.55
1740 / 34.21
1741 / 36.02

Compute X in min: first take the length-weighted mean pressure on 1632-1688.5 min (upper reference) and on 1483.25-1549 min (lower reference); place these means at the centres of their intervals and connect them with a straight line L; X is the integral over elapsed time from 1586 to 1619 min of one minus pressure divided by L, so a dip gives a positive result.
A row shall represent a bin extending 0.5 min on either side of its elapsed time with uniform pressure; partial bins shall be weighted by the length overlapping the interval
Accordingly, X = 1.7 min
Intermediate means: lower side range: 39.9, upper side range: 35.6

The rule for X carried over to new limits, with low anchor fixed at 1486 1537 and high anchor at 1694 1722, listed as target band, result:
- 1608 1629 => 1.55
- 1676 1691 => 0.66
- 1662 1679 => 1.25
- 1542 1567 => 2.37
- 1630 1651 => 1.01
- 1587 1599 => 1.13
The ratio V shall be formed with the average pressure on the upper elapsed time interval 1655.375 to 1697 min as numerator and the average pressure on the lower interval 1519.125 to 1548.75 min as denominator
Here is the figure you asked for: 0.96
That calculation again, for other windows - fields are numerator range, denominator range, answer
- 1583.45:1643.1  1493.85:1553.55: 0.88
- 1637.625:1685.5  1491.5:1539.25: 0.86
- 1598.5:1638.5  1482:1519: 0.84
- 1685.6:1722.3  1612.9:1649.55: 1.00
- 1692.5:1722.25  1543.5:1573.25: 1.01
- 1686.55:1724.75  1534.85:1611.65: 1.01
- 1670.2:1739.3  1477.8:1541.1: 0.91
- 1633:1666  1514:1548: 0.95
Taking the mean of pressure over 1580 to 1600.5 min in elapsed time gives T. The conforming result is 36.3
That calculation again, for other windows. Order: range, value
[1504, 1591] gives 38.5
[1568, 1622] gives 35.9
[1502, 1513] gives 48.2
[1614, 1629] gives 36.2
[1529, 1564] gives 36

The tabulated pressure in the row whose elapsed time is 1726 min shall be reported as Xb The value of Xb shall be 36.44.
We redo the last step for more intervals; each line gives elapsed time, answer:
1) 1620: 34.8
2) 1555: 36.32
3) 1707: 38.14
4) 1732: 38.09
